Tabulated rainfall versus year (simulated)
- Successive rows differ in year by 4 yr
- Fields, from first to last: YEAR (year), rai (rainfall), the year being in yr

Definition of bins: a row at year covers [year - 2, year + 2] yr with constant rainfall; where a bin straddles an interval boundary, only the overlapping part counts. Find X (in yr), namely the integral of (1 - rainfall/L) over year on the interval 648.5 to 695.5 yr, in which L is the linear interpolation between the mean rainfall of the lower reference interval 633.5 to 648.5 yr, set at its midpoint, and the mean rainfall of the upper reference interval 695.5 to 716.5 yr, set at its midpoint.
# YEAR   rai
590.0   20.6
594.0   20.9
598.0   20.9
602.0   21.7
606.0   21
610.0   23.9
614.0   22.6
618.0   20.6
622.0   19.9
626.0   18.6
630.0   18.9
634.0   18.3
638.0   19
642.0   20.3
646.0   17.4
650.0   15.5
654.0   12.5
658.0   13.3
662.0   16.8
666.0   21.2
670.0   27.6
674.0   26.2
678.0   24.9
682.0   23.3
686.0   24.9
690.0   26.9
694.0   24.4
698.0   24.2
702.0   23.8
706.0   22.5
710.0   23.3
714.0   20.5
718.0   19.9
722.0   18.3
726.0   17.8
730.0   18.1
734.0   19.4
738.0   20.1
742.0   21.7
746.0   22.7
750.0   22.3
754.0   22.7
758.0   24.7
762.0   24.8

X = -1.6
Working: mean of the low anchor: 18.7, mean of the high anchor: 22.8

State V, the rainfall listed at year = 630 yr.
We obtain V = 18.9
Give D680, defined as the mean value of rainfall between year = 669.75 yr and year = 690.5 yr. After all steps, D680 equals 25.4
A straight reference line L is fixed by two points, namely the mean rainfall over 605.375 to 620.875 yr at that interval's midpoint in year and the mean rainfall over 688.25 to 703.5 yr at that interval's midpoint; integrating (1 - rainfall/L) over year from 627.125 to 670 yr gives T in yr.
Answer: 9.9 yr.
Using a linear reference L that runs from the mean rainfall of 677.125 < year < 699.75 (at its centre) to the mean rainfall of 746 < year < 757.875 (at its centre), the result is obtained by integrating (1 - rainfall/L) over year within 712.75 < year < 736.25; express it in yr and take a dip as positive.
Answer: 4.70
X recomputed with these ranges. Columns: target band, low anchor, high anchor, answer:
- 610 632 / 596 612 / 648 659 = -1.5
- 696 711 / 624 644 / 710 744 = -3.0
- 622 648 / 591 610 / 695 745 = 3.0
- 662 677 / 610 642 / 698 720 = -1.9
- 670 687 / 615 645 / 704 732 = -4.6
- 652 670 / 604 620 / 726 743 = 3.2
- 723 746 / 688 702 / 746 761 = 4.0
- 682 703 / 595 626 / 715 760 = -3.8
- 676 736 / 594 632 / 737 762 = -0.2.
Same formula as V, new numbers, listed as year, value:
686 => 24.9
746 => 22.7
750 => 22.3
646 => 17.4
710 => 23.3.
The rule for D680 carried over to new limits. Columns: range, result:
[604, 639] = 20.3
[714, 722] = 19.6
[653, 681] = 20.7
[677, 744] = 22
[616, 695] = 20.5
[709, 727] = 19.9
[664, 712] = 24.4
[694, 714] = 23.2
